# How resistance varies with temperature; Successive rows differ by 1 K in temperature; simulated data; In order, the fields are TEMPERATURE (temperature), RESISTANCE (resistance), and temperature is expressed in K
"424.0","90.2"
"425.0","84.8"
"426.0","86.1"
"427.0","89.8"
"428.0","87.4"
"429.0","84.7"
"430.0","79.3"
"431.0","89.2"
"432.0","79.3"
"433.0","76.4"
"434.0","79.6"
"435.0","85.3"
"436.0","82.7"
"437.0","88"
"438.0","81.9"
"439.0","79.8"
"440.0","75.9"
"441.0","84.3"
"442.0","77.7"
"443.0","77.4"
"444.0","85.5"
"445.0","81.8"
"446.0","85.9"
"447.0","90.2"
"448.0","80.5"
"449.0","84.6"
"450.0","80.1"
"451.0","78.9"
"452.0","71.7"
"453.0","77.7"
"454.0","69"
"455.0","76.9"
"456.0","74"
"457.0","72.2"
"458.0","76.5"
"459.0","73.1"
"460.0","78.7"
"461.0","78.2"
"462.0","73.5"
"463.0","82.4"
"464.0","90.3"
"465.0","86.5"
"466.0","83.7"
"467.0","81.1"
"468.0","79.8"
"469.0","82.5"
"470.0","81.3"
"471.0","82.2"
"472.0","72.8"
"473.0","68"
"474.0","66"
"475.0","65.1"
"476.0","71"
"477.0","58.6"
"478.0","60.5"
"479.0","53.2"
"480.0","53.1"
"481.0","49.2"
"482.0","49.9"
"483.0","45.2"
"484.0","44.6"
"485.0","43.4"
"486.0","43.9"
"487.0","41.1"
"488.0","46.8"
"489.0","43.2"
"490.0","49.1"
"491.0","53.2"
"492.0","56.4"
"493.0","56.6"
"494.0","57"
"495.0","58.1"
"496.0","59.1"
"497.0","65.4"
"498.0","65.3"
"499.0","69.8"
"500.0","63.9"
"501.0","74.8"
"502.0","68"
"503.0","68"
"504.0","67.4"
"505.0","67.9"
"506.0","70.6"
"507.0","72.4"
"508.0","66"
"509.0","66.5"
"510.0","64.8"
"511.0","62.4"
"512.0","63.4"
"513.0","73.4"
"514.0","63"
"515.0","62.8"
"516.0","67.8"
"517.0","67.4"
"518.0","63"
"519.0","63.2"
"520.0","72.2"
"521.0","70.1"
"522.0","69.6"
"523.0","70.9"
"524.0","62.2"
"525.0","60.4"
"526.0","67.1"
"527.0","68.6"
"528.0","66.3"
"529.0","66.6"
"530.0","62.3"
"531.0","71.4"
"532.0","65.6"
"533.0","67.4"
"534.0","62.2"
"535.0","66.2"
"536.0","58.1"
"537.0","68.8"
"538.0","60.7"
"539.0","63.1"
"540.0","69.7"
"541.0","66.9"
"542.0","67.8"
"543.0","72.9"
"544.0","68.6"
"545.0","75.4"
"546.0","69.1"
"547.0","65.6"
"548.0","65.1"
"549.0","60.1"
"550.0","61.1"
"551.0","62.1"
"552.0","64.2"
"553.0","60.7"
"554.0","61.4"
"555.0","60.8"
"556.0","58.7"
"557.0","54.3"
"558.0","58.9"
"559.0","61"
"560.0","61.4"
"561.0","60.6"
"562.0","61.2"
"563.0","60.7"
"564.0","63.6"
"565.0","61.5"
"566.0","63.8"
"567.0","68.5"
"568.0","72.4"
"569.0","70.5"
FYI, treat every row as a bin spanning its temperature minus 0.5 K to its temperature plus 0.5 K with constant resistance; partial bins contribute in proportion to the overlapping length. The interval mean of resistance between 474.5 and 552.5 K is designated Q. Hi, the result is 62.6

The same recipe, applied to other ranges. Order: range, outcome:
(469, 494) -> 57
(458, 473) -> 79.9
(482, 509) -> 58.3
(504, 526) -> 66.7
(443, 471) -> 79.9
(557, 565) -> 60.7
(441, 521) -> 68.1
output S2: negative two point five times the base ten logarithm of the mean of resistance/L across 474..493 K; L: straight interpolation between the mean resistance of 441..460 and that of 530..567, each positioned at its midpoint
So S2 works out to 0.38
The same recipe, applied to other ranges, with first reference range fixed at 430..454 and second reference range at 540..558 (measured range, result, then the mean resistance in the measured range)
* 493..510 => 0.09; 65.9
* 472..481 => 0.22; 61.8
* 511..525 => 0.04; 66.5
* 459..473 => -0.04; 80.3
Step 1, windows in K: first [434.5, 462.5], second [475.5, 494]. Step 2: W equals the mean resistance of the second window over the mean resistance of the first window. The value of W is 0.65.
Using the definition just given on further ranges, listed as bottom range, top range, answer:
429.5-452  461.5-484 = 0.85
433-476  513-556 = 0.83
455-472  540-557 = 0.82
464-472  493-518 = 0.80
